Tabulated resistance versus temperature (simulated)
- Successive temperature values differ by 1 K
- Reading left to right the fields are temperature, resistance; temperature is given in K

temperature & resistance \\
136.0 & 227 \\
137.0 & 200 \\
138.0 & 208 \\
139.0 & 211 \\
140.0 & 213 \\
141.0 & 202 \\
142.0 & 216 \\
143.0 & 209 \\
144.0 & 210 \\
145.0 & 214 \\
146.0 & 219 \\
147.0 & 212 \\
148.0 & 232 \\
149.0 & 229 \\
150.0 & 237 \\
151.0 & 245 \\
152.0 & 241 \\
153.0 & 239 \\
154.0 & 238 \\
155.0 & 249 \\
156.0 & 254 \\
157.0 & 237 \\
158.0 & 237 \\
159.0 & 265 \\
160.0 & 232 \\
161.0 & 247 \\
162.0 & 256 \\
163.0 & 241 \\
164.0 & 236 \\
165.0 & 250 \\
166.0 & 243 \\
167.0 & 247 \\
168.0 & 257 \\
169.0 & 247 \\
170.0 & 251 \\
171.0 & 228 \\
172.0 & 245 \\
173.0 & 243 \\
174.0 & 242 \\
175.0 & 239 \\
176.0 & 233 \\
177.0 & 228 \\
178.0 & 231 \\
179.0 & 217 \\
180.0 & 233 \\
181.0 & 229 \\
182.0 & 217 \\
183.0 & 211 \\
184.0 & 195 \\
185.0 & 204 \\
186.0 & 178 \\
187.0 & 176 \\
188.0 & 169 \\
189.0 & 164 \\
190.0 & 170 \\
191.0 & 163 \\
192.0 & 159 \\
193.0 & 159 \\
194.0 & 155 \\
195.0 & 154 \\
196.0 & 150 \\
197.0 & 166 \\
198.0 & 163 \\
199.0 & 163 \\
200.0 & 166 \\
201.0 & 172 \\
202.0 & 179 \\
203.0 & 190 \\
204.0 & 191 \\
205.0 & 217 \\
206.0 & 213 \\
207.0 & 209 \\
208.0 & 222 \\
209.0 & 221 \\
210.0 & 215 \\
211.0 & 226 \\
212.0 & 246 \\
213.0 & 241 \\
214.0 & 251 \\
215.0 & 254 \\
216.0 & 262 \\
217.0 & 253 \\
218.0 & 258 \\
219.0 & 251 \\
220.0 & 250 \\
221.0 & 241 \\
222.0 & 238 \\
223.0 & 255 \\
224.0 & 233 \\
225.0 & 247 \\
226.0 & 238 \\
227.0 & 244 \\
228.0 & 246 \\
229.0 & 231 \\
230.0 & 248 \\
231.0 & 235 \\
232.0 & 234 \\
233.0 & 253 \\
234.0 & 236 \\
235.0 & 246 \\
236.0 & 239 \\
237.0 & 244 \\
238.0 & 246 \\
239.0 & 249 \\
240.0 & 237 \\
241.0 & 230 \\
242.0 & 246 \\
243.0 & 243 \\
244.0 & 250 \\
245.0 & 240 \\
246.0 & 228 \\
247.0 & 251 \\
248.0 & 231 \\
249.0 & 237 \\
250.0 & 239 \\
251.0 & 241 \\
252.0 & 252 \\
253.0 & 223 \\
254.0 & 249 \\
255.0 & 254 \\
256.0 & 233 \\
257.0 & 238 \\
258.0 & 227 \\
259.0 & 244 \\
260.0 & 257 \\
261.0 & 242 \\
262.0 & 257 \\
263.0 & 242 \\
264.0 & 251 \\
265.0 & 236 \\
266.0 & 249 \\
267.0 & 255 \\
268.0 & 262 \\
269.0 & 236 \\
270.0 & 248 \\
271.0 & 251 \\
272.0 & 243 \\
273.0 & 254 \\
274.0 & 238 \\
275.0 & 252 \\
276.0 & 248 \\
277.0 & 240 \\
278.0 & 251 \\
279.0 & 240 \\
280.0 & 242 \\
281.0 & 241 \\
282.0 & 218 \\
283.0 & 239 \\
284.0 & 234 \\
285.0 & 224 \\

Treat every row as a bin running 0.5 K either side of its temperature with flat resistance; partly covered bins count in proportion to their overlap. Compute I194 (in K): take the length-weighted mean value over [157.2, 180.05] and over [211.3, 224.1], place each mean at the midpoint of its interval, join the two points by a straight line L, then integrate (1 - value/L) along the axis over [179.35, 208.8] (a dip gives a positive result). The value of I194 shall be 7.3 K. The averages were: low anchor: 241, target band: 185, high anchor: 249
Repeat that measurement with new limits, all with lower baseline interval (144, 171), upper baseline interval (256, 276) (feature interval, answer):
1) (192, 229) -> 4.3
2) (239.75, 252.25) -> 0.2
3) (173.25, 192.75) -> 3.1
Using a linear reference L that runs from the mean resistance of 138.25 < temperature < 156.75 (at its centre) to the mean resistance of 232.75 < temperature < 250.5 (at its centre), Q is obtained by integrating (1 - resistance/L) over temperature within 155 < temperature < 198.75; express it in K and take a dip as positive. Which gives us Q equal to 3.0 K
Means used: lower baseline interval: 226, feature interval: 215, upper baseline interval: 241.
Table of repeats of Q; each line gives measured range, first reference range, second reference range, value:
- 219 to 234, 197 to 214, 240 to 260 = -1.5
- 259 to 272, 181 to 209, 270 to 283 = -0.7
